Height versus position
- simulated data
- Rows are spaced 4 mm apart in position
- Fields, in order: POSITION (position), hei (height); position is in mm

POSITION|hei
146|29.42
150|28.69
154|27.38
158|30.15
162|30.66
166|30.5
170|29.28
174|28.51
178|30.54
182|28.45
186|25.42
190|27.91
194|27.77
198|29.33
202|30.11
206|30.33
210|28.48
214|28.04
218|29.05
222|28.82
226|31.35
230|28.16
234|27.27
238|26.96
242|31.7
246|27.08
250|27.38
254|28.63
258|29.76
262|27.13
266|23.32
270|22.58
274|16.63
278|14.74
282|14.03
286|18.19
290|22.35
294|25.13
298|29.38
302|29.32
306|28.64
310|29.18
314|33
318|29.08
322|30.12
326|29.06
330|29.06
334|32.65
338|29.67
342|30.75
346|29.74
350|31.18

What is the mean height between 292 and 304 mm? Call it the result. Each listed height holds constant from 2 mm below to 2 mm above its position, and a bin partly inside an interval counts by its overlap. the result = 27.9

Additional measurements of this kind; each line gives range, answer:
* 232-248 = 28.3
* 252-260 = 29.2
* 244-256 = 27.7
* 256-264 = 28.4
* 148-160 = 28.7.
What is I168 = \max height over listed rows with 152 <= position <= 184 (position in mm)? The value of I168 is 30.66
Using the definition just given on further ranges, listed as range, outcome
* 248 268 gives 29.76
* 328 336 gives 32.65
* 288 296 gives 25.13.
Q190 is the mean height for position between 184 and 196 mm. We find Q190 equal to 27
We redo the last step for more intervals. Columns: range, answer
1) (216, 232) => 29.3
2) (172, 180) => 29.5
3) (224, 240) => 28.4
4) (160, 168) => 30.6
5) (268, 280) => 18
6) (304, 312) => 28.9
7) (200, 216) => 29.2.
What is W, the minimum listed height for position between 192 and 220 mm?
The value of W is 27.77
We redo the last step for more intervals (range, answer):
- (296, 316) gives 28.64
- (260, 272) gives 22.58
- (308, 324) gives 29.08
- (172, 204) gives 25.42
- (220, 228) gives 28.82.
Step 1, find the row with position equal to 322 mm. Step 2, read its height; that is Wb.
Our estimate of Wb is 30.12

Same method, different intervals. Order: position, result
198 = 29.33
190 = 27.91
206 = 30.33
